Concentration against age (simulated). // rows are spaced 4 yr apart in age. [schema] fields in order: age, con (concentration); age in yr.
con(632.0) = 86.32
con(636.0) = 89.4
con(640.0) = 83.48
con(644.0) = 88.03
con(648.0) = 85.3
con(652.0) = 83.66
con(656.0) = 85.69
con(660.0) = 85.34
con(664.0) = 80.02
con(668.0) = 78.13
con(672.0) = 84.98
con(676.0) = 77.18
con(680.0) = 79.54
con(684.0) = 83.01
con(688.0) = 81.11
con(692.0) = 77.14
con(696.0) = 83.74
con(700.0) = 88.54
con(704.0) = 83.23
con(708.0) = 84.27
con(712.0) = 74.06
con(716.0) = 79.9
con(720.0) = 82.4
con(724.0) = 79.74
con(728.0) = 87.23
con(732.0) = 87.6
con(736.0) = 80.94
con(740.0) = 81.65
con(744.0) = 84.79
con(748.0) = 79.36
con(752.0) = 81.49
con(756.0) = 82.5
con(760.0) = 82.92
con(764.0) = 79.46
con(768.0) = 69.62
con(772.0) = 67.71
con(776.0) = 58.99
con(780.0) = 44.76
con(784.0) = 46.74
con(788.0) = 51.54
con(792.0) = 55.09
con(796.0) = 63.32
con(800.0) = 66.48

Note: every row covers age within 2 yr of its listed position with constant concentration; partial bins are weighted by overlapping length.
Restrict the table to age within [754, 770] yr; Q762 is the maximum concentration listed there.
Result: 82.92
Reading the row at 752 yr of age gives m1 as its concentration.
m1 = 81.49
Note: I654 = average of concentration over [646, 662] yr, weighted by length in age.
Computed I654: 85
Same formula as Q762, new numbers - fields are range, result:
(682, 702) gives 88.54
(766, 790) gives 69.62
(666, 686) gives 84.98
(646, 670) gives 85.69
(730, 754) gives 87.6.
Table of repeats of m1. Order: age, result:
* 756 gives 82.5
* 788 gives 51.54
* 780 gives 44.76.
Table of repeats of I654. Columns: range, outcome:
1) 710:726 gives 79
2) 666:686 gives 80.6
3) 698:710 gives 85.3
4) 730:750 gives 82.9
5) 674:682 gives 78.4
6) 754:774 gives 76.4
